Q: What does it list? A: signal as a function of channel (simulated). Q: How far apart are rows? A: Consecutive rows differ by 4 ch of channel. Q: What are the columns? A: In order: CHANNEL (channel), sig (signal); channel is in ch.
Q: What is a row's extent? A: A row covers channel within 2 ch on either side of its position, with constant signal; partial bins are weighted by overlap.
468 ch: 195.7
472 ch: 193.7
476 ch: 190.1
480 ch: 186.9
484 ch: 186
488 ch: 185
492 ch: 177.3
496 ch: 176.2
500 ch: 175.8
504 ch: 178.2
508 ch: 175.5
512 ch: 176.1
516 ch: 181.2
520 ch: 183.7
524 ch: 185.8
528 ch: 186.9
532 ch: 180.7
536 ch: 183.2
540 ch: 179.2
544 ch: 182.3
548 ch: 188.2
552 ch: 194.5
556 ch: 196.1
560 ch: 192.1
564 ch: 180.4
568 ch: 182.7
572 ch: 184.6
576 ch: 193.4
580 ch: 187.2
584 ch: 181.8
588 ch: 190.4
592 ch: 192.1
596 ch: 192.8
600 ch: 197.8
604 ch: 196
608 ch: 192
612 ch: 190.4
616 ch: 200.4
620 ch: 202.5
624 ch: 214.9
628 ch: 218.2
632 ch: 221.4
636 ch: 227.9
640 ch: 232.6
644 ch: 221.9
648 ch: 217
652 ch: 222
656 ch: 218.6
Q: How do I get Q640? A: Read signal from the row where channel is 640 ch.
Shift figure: 232.6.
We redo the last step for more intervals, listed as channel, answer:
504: 178.2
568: 182.7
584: 181.8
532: 180.7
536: 183.2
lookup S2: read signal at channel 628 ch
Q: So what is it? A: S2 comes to 218.2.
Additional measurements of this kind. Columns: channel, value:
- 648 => 217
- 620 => 202.5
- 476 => 190.1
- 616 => 200.4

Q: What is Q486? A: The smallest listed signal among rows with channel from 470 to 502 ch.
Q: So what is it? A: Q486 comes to 175.8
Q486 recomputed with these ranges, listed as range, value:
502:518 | 175.5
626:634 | 218.2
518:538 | 180.7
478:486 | 186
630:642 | 221.4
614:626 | 200.4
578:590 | 181.8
